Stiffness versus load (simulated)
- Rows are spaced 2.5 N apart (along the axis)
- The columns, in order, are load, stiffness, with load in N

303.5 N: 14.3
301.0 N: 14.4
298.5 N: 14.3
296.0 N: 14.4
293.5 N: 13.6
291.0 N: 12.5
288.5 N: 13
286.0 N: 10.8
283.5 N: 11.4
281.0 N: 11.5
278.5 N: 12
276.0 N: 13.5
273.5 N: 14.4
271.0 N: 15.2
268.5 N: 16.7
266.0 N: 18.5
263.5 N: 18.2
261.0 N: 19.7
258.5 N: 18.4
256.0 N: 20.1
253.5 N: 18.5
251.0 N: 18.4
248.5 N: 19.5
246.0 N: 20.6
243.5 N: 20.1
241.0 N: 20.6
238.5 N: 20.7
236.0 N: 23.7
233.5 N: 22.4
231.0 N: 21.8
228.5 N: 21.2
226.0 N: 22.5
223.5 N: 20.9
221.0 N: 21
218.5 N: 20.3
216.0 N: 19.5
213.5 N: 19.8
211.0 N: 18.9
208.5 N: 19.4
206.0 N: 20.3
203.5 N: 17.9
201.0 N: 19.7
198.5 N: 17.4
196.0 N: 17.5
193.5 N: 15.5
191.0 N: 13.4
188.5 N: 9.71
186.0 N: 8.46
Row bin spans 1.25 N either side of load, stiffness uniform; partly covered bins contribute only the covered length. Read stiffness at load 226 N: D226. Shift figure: 22.5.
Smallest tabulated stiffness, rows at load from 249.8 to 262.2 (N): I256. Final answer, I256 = 18.4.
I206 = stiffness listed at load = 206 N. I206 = 20.3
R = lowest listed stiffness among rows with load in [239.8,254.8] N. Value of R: 18.4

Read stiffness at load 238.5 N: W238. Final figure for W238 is 20.7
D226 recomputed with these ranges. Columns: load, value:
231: 21.8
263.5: 18.2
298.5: 14.3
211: 18.9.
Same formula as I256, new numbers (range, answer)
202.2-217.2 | 17.9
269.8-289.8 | 10.8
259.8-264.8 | 18.2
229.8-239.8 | 20.7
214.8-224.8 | 19.5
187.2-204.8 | 9.71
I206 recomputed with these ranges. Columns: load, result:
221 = 21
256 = 20.1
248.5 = 19.5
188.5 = 9.71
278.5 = 12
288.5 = 13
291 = 12.5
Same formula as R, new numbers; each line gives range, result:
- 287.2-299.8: 12.5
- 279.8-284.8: 11.4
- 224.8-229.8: 21.2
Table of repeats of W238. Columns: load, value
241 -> 20.6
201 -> 19.7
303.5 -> 14.3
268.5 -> 16.7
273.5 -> 14.4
